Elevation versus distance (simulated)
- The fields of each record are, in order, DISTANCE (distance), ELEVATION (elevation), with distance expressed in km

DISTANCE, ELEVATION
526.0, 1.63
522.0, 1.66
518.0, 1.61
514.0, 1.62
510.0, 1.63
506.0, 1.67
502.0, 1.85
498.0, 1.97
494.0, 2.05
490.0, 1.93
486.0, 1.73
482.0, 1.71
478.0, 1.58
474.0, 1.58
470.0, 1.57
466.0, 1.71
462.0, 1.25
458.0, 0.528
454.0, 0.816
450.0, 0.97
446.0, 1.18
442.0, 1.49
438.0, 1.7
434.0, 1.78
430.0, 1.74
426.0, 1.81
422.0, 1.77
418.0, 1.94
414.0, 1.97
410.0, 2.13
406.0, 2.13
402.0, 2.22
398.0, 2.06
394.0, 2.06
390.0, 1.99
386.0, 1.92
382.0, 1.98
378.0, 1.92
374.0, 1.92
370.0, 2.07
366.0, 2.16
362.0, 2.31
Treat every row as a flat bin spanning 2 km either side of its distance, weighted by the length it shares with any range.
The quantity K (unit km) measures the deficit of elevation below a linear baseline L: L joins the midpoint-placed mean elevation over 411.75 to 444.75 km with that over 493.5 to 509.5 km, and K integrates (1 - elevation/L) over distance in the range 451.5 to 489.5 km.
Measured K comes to 8.6 km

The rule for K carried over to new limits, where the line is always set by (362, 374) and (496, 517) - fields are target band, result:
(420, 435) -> 1.38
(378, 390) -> 0.70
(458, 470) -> 3.35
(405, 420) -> -0.31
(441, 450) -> 3.16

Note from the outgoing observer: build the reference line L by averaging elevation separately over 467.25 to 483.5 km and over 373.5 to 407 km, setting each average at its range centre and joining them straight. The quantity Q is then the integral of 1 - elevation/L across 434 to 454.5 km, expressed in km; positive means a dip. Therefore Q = 5.3 km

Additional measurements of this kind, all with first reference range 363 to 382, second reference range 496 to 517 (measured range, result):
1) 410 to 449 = 4.0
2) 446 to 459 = 7.0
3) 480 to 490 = 0.1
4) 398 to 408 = -1.0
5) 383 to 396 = 0.0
